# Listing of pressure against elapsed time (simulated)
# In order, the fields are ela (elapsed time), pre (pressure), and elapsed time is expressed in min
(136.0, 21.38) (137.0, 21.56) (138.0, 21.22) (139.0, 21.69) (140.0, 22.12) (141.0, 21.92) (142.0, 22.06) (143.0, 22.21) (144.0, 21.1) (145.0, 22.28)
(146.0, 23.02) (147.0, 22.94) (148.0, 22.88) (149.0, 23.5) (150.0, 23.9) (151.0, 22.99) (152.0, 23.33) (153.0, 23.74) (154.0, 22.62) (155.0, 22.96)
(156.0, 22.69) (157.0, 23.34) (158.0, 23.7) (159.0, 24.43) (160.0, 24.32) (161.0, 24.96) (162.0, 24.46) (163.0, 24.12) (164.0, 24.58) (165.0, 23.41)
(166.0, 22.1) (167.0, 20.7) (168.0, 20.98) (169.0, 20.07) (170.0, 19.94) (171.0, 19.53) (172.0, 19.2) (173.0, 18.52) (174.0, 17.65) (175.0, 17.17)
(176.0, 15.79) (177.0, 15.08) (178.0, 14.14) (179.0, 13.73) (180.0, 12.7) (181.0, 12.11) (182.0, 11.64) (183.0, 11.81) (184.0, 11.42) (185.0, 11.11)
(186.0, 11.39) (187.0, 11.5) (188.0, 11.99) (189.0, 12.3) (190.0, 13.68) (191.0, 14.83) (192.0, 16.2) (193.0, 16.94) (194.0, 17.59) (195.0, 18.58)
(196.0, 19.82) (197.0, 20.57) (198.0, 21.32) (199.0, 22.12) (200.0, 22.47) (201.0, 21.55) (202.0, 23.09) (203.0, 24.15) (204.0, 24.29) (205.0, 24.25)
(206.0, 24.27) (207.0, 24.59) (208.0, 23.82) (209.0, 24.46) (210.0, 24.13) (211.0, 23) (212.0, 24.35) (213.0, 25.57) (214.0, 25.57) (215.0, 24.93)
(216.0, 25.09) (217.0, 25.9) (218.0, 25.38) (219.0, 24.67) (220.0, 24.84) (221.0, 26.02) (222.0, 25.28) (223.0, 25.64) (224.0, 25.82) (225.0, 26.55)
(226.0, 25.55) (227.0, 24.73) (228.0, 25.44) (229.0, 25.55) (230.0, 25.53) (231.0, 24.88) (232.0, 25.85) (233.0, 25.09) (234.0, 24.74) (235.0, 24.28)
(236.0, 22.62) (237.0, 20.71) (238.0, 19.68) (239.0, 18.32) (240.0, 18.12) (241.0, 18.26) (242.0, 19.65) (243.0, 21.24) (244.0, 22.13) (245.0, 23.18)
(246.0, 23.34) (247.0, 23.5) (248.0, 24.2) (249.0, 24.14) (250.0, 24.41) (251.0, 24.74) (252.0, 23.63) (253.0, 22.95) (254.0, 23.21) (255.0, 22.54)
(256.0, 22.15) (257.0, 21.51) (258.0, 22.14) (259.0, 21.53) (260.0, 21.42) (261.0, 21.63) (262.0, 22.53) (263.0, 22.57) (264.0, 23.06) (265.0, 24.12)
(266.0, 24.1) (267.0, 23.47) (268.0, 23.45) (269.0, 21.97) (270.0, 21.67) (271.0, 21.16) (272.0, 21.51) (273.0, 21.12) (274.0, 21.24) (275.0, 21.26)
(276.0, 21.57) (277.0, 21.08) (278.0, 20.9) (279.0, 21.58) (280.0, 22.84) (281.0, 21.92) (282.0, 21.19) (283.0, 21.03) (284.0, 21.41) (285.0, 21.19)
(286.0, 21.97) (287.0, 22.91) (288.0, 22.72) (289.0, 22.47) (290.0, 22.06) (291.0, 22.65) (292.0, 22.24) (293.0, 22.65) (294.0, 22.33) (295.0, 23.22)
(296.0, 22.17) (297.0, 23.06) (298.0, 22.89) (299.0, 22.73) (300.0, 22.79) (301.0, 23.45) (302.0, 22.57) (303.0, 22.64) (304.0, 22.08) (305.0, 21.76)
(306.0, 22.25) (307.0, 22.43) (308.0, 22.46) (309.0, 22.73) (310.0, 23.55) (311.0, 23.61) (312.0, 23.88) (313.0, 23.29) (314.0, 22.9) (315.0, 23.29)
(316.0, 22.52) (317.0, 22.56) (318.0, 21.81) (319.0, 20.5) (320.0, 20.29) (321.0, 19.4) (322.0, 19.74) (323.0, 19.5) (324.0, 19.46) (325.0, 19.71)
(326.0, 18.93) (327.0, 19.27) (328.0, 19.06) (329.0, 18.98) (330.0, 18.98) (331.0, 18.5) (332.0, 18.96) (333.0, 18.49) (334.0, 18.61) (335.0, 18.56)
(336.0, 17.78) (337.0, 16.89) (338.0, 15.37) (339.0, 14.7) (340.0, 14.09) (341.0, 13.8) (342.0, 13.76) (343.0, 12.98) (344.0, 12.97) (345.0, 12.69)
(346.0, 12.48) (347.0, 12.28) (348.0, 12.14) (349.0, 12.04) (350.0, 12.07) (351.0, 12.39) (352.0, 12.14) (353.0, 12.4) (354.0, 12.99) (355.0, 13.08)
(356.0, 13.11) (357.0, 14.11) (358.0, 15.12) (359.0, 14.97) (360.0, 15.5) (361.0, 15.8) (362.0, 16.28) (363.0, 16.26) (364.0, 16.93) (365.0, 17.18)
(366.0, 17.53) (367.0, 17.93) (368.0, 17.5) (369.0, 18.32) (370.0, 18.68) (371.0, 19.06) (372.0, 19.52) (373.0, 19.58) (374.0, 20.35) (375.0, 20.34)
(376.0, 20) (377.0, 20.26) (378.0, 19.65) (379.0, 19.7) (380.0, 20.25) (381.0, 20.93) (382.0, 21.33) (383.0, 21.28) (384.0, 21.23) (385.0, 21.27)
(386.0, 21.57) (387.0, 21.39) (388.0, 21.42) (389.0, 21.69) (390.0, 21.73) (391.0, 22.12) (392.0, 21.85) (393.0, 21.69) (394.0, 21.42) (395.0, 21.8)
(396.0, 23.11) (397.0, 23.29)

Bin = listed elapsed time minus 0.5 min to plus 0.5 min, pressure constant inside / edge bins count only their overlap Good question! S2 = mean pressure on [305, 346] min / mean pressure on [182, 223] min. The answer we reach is 0.93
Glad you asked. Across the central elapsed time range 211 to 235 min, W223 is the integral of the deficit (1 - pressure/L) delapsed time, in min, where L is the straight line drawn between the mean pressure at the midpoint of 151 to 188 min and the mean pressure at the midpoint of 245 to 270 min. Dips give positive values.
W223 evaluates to -4.4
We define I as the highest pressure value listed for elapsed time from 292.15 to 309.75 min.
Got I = 23.45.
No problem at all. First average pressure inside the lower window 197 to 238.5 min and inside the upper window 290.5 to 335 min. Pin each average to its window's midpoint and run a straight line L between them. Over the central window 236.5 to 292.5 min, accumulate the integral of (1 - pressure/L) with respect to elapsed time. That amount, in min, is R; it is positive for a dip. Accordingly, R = 2.1 min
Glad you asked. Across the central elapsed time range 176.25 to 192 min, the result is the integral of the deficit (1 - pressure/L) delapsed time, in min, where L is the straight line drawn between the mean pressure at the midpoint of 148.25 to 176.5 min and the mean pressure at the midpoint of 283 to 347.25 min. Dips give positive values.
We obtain 6.5 min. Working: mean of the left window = 22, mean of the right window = 20.2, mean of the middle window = 12.8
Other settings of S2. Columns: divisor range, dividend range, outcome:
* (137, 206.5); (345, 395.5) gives 0.90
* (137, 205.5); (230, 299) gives 1.13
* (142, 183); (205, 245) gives 1.16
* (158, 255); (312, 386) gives 0.83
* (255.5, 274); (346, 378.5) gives 0.72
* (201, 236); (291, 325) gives 0.89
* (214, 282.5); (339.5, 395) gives 0.75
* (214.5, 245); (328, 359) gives 0.62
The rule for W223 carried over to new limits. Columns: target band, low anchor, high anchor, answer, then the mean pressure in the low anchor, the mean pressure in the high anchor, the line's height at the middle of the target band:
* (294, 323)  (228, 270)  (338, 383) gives -4.74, 22.8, 16.1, 19.2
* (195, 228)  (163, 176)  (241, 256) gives -3.71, 20.3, 22.9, 21.7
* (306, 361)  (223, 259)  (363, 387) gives 8.60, 23.2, 19.6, 20.7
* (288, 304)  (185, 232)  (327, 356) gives -4.78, 22.1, 15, 17.4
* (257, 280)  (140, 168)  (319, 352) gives -3.89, 23.1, 16.4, 18.9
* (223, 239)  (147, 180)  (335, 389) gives -3.78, 21.2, 16.7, 19.7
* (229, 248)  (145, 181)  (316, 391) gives -2.66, 21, 17.6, 19.7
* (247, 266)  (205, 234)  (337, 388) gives -0.07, 25.1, 16.6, 22.9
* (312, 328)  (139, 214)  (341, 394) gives -2.55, 20.2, 17.3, 18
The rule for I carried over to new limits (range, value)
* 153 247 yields 26.55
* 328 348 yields 19.06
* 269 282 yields 22.84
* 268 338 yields 23.88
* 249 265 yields 24.74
